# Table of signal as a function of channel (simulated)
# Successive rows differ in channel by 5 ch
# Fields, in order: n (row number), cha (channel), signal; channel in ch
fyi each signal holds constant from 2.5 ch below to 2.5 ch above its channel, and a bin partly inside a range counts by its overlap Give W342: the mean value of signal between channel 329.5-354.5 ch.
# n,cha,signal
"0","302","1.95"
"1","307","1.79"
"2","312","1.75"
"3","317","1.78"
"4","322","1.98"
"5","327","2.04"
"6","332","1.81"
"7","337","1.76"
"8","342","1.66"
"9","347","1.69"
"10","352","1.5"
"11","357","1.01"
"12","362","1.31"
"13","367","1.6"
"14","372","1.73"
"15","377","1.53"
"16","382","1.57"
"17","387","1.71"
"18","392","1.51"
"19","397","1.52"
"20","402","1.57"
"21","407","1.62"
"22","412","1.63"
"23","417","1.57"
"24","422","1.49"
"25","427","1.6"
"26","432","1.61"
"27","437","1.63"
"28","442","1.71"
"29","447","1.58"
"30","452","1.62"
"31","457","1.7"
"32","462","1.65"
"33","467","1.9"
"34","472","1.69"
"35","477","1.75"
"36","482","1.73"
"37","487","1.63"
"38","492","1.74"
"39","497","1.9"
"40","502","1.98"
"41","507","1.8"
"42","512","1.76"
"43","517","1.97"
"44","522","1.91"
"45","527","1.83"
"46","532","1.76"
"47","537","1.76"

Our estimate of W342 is 1.68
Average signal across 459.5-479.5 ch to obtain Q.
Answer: 1.75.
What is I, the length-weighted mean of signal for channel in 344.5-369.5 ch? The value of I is 1.42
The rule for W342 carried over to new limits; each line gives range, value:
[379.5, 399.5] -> 1.58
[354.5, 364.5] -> 1.16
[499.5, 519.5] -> 1.88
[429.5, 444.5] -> 1.65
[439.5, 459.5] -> 1.65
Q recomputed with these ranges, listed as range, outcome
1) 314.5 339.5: 1.87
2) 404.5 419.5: 1.61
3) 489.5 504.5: 1.87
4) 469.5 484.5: 1.72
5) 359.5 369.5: 1.46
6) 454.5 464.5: 1.68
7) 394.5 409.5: 1.57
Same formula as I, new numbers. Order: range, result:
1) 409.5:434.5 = 1.58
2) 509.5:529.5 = 1.87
